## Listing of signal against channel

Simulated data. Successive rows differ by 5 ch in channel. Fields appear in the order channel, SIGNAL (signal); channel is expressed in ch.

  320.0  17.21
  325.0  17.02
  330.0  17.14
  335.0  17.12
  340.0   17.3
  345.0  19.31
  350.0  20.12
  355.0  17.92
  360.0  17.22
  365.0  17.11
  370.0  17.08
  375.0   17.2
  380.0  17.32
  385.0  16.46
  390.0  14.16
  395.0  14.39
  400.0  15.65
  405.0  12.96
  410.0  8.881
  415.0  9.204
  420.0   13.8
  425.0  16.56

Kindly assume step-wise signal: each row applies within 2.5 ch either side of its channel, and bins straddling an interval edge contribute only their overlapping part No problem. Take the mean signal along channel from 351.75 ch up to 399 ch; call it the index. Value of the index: 16.6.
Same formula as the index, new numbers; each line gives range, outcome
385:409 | 14.2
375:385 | 17.1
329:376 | 17.8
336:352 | 18.7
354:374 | 17.3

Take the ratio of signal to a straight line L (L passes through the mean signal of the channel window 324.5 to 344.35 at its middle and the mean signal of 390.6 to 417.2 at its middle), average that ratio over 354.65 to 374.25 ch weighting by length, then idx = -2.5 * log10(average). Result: -0.14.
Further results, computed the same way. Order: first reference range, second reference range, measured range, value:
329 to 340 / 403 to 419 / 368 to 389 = -0.248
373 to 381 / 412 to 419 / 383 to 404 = -0.062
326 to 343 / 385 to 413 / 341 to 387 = -0.148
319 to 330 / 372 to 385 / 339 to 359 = -0.094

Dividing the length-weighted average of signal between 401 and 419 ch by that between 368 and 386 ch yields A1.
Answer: 0.65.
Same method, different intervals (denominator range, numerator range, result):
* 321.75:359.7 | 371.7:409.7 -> 0.84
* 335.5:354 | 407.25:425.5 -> 0.62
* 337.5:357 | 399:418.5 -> 0.61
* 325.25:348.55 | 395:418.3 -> 0.68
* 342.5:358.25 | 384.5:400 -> 0.78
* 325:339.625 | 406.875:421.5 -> 0.61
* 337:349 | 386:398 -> 0.79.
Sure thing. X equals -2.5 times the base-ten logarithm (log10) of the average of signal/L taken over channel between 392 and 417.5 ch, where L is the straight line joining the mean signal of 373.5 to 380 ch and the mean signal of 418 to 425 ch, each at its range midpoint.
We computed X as 0.27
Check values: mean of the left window 17.2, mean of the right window 14.8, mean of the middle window 12.3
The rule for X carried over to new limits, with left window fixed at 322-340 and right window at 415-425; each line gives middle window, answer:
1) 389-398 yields 0.01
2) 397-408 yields 0.00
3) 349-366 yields -0.13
